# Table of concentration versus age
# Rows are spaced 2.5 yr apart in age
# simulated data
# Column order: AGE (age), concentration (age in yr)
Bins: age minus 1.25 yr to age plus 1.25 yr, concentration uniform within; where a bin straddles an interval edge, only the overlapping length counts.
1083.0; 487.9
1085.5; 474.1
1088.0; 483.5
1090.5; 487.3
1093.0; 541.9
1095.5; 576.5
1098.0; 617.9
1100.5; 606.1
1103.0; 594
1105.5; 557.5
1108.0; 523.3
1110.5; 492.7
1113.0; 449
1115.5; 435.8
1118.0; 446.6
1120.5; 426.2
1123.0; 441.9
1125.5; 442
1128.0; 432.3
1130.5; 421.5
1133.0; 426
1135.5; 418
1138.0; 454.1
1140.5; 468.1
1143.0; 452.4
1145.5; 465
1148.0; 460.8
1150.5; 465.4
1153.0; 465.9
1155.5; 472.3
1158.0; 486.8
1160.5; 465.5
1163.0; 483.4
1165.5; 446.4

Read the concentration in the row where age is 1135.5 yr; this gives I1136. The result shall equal 418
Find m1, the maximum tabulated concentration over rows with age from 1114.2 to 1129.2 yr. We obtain 446.6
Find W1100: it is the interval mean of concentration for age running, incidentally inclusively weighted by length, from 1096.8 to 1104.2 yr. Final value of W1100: 606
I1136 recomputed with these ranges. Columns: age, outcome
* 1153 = 465.9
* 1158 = 486.8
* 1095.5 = 576.5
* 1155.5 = 472.3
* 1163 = 483.4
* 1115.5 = 435.8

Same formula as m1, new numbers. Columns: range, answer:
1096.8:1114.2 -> 617.9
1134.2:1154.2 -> 468.1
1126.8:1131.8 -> 432.3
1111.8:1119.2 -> 449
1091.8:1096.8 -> 576.5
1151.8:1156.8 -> 472.3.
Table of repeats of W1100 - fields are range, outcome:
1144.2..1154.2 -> 464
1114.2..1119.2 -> 441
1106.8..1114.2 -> 488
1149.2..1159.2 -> 472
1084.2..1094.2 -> 496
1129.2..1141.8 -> 438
